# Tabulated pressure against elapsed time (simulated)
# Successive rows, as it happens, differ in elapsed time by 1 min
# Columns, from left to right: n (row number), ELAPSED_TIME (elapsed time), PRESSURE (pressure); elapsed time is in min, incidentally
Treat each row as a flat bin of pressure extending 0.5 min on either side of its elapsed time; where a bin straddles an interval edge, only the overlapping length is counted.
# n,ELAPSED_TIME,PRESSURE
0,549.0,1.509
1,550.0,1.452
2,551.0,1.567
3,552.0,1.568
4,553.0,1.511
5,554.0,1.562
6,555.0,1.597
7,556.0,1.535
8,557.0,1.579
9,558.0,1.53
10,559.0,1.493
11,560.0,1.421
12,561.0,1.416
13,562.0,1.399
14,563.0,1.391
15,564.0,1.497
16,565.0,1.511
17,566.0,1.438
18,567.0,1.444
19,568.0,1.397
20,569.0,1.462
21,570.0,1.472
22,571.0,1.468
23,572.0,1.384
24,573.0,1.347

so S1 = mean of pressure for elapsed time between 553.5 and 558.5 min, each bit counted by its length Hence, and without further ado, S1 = 1.56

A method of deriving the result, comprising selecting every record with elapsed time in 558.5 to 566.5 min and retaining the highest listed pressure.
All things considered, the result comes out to 1.511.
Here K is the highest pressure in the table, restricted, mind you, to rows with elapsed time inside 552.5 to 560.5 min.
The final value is 1.597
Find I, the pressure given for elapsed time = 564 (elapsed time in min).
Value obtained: 1.497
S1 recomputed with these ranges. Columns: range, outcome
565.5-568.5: 1.43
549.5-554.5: 1.53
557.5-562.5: 1.45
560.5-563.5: 1.4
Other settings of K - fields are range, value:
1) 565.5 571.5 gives 1.472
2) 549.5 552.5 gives 1.568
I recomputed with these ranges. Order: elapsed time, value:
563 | 1.391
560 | 1.421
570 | 1.472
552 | 1.568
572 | 1.384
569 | 1.462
